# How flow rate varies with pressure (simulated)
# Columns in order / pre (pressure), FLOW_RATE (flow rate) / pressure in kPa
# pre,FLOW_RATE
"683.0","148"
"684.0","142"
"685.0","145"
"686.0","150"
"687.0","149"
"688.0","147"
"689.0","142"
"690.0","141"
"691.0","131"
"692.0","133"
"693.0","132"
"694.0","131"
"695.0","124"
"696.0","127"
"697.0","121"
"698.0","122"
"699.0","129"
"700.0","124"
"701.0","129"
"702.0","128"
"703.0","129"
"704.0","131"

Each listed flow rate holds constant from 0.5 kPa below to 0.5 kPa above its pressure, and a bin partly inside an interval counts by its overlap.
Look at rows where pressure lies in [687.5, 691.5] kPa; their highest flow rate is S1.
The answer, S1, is 147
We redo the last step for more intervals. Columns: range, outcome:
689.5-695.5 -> 141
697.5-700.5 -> 129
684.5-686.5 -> 150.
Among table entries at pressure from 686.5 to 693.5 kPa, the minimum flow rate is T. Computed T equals 131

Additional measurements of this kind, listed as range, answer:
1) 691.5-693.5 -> 132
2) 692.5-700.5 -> 121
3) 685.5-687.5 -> 149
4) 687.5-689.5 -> 142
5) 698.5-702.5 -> 124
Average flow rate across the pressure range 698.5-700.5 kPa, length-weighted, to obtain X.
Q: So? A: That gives 126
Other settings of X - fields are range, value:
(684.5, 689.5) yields 147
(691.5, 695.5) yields 130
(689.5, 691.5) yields 136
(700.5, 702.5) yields 128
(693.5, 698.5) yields 125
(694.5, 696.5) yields 126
